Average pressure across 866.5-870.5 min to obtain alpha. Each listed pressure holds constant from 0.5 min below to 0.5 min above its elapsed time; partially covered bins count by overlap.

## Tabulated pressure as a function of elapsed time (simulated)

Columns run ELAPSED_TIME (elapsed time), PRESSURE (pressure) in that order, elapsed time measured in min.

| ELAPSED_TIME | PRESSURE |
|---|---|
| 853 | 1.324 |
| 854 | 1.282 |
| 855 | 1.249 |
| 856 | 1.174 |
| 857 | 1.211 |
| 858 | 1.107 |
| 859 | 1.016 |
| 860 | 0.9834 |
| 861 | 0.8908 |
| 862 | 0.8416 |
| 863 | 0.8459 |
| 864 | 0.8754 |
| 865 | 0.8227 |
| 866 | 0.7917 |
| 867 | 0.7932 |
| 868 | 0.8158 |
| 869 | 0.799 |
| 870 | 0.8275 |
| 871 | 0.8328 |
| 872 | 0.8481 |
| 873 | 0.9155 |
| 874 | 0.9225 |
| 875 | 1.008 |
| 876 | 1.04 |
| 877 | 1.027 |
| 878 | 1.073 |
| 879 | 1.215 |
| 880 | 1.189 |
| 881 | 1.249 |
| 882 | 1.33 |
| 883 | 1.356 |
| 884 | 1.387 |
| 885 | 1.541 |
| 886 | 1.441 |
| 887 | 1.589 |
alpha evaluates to 0.809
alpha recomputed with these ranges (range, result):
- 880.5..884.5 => 1.33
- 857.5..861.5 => 0.999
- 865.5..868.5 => 0.8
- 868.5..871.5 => 0.82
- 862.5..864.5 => 0.861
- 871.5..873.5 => 0.882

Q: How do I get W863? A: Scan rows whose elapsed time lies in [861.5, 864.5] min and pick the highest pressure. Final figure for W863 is 0.8754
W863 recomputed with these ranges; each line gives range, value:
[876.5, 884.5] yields 1.387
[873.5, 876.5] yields 1.04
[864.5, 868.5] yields 0.8227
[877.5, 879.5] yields 1.215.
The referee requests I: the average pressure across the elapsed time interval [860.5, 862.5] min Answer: 0.866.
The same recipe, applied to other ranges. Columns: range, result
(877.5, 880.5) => 1.16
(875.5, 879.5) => 1.09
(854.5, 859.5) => 1.15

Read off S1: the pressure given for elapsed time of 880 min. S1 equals 1.189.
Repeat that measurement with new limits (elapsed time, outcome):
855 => 1.249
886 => 1.441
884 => 1.387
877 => 1.027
